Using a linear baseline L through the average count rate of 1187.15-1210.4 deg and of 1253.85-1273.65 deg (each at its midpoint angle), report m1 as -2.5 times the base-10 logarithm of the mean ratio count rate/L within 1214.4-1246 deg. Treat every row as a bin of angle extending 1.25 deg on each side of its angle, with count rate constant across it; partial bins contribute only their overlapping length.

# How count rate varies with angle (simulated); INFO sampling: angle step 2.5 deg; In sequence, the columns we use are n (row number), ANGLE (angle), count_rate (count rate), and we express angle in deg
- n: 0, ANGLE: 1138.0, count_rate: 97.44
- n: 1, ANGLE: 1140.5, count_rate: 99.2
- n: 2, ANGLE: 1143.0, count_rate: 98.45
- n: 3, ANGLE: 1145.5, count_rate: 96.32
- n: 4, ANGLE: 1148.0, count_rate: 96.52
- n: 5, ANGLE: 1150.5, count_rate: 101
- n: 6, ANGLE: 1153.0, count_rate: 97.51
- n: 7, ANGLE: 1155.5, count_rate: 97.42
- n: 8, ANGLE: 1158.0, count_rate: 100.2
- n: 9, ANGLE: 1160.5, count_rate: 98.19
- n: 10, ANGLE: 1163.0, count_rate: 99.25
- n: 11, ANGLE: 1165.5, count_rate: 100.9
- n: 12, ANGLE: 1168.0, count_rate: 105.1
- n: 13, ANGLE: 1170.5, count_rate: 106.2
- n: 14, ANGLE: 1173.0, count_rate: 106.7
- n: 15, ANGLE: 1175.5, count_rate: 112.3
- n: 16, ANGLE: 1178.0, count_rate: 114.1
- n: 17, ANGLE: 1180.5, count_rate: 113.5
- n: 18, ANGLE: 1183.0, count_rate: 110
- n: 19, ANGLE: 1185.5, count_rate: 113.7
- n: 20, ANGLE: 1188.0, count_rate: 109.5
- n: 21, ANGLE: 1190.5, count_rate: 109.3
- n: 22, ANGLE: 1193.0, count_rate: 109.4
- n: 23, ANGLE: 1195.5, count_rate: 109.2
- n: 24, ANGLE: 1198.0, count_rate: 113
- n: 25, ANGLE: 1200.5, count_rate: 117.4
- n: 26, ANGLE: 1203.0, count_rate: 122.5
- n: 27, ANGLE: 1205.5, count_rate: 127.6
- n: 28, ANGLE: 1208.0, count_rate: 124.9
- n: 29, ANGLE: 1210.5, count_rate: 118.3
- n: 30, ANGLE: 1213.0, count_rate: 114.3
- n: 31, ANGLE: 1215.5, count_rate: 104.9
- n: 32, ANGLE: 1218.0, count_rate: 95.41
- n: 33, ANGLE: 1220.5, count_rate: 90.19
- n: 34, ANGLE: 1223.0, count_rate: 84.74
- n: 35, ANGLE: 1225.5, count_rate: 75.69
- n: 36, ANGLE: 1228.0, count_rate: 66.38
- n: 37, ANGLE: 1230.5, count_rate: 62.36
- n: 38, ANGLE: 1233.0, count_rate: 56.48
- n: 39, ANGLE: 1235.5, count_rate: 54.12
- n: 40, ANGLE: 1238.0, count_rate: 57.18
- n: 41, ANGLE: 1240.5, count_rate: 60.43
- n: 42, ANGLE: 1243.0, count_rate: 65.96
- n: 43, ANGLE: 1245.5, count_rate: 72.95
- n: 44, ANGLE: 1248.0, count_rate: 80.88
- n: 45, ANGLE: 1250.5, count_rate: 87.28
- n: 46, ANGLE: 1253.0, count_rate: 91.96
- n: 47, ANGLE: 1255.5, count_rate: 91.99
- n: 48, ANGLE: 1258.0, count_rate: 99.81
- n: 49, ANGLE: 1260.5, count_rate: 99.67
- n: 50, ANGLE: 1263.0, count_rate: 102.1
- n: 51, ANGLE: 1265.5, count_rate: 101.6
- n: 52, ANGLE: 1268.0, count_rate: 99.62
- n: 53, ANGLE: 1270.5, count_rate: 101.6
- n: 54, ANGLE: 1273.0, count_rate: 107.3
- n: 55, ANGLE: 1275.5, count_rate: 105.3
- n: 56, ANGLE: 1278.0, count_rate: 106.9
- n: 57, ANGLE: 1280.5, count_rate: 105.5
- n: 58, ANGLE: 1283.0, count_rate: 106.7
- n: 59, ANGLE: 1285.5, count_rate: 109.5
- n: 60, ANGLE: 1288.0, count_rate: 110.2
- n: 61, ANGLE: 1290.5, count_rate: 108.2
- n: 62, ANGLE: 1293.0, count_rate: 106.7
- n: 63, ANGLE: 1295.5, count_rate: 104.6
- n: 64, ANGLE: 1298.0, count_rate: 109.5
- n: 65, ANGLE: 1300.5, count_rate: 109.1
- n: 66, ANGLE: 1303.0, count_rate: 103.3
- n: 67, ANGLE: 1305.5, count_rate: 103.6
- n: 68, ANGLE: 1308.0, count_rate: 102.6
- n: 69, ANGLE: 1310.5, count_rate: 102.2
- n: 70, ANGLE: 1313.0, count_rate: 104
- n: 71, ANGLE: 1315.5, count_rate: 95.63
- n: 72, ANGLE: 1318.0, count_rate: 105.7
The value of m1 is 0.437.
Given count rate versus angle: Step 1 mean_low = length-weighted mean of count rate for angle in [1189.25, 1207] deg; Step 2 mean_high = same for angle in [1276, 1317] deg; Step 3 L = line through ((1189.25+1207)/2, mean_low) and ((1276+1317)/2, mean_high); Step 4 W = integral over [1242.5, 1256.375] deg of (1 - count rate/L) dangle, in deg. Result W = 3.5 deg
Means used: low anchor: 116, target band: 82.4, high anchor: 106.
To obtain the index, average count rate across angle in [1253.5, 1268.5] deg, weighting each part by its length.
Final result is 98.7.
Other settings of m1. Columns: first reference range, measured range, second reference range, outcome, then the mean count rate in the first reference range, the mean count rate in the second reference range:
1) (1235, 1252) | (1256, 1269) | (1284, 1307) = -0.20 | 69.4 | 107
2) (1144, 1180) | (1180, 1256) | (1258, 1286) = 0.10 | 102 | 104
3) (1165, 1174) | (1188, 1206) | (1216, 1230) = -0.22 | 105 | 82.6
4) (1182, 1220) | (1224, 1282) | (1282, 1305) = 0.28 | 113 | 107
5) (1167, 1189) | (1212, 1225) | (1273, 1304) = 0.14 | 110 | 107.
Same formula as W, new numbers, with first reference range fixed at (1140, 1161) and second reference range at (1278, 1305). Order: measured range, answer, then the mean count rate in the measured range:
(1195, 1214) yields -3.2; 119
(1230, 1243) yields 5.7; 58.6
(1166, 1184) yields -1.7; 109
